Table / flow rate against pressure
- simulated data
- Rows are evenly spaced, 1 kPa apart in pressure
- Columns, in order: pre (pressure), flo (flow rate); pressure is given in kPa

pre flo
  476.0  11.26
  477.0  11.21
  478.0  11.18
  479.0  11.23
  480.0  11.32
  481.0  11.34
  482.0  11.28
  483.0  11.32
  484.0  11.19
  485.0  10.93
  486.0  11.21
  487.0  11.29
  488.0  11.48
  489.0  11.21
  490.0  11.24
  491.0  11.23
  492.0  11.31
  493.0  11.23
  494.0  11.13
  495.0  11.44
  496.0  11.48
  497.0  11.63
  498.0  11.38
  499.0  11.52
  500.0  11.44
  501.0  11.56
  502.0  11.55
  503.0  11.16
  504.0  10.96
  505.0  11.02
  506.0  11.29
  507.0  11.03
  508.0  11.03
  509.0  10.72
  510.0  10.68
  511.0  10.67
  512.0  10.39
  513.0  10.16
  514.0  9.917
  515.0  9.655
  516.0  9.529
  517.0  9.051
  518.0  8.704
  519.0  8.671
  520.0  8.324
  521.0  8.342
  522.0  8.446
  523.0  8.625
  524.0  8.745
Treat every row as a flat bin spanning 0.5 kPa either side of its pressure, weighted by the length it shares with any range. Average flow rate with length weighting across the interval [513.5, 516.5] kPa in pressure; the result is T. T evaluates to 9.7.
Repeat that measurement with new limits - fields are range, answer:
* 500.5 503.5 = 11.4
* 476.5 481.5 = 11.3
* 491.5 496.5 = 11.3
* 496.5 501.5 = 11.5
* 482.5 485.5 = 11.1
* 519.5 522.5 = 8.37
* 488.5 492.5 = 11.2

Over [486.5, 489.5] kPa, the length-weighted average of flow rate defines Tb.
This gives 11.3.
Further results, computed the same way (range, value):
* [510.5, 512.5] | 10.5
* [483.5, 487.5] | 11.2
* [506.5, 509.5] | 10.9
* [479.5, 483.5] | 11.3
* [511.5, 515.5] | 10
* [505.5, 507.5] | 11.2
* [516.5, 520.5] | 8.69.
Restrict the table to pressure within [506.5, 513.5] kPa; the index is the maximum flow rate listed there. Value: 11.03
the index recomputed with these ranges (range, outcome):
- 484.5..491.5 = 11.48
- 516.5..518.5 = 9.051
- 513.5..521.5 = 9.917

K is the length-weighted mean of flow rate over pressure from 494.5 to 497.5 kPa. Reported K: 11.5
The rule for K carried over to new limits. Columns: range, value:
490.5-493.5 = 11.3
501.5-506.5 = 11.2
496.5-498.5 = 11.5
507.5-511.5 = 10.8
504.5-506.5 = 11.2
